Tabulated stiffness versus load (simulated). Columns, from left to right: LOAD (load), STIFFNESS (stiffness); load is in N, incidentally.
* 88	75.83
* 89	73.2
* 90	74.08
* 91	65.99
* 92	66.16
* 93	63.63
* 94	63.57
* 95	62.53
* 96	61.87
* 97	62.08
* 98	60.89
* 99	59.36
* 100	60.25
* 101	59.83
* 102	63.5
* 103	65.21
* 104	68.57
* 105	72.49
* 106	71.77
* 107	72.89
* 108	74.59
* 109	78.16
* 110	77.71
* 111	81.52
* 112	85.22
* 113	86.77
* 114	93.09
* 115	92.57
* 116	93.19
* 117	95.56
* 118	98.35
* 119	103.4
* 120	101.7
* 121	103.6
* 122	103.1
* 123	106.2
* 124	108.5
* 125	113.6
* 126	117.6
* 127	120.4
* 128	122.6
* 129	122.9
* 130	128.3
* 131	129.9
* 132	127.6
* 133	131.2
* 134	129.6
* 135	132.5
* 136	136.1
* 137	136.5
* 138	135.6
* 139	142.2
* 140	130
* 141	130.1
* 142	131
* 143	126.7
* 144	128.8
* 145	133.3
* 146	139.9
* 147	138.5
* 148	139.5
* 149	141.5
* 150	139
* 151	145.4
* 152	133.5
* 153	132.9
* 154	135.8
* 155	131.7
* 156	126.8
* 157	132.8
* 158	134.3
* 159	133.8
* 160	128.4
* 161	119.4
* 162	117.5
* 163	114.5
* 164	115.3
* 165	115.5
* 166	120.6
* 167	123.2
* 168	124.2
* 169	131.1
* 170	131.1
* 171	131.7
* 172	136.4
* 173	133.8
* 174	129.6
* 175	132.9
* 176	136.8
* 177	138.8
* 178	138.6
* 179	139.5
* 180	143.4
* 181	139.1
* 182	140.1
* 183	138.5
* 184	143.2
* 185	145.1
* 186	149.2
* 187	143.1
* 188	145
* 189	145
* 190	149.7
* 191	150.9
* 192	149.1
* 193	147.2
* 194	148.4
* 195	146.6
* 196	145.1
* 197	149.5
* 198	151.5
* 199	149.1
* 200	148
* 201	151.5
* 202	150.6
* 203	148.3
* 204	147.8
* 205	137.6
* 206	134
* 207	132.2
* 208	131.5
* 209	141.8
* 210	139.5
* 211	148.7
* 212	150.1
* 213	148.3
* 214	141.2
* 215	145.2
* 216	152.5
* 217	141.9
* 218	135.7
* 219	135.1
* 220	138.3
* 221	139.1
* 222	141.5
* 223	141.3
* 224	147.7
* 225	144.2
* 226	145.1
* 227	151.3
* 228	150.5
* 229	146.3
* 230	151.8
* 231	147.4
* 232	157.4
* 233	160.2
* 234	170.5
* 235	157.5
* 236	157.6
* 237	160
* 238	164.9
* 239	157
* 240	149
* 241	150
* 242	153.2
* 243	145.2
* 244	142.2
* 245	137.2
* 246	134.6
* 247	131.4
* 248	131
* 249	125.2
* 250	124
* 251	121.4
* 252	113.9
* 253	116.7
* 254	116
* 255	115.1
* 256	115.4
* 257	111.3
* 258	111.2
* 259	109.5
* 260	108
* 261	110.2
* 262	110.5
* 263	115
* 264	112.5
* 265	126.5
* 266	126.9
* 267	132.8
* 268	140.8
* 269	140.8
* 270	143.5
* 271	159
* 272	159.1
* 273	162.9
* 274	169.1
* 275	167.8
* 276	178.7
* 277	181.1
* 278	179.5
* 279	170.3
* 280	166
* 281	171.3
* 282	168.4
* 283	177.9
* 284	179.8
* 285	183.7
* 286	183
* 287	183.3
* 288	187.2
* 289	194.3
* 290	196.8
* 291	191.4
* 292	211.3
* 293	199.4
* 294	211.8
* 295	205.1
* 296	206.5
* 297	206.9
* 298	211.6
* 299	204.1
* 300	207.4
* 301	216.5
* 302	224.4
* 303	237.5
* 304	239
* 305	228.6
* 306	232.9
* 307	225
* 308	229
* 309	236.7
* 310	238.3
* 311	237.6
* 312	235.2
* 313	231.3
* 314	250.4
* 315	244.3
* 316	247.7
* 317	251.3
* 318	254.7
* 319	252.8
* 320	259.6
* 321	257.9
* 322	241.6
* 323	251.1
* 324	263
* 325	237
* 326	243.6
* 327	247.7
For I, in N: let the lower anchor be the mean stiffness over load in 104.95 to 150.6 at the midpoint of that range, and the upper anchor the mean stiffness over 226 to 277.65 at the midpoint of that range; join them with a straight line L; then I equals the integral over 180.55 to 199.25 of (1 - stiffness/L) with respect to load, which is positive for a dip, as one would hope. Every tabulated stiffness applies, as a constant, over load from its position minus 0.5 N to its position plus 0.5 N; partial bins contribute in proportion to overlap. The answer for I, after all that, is -2.83 N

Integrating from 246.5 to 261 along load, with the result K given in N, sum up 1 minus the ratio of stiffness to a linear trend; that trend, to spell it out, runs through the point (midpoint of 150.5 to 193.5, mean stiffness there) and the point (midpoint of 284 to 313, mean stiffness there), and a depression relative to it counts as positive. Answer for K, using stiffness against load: 5.3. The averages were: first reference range 135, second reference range 213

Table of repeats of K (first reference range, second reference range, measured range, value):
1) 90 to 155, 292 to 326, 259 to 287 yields 7.50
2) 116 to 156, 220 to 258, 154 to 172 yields 0.47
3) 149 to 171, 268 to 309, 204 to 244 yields 3.24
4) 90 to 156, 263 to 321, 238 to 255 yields 3.70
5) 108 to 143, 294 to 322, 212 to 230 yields 3.16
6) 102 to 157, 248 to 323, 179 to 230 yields 0.64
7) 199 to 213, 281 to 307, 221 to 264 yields 7.83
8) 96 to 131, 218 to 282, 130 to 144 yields -4.80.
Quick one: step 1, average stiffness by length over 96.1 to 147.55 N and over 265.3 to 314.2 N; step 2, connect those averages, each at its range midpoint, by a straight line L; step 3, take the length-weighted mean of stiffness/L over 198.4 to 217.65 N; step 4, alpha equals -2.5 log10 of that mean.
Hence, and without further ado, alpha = 0.04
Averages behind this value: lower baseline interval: 103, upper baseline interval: 194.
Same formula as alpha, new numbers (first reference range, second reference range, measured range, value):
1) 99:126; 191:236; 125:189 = -0.18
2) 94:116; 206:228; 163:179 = -0.14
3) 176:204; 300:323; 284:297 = 0.14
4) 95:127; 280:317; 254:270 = 0.49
